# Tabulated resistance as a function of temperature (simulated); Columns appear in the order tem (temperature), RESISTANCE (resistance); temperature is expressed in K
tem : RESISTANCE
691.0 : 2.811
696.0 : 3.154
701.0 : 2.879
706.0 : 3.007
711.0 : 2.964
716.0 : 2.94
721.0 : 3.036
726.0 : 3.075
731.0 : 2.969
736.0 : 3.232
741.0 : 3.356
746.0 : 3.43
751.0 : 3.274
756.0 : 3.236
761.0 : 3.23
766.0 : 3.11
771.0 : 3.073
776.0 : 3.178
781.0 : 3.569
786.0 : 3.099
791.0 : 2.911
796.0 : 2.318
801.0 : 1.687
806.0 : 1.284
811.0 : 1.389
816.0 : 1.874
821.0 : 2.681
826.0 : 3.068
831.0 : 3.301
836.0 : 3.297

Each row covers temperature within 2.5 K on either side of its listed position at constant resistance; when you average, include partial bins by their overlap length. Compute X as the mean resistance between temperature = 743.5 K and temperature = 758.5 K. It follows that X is 3.31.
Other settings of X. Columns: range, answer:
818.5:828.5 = 2.87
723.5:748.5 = 3.21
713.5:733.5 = 3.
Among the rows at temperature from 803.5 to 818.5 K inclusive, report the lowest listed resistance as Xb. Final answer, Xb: 1.284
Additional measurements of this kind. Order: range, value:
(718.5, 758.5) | 2.969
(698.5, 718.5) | 2.879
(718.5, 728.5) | 3.036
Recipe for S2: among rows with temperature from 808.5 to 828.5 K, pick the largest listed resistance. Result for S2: 3.068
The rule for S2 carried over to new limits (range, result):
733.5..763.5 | 3.43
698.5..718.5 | 3.007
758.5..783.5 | 3.569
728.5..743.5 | 3.356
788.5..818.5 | 2.911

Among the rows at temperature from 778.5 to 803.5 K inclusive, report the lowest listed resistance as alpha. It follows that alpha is 1.687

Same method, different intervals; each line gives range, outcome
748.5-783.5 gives 3.073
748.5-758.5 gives 3.236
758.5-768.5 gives 3.11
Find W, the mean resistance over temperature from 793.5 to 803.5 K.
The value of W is 2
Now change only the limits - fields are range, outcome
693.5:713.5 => 3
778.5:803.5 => 2.72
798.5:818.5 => 1.56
